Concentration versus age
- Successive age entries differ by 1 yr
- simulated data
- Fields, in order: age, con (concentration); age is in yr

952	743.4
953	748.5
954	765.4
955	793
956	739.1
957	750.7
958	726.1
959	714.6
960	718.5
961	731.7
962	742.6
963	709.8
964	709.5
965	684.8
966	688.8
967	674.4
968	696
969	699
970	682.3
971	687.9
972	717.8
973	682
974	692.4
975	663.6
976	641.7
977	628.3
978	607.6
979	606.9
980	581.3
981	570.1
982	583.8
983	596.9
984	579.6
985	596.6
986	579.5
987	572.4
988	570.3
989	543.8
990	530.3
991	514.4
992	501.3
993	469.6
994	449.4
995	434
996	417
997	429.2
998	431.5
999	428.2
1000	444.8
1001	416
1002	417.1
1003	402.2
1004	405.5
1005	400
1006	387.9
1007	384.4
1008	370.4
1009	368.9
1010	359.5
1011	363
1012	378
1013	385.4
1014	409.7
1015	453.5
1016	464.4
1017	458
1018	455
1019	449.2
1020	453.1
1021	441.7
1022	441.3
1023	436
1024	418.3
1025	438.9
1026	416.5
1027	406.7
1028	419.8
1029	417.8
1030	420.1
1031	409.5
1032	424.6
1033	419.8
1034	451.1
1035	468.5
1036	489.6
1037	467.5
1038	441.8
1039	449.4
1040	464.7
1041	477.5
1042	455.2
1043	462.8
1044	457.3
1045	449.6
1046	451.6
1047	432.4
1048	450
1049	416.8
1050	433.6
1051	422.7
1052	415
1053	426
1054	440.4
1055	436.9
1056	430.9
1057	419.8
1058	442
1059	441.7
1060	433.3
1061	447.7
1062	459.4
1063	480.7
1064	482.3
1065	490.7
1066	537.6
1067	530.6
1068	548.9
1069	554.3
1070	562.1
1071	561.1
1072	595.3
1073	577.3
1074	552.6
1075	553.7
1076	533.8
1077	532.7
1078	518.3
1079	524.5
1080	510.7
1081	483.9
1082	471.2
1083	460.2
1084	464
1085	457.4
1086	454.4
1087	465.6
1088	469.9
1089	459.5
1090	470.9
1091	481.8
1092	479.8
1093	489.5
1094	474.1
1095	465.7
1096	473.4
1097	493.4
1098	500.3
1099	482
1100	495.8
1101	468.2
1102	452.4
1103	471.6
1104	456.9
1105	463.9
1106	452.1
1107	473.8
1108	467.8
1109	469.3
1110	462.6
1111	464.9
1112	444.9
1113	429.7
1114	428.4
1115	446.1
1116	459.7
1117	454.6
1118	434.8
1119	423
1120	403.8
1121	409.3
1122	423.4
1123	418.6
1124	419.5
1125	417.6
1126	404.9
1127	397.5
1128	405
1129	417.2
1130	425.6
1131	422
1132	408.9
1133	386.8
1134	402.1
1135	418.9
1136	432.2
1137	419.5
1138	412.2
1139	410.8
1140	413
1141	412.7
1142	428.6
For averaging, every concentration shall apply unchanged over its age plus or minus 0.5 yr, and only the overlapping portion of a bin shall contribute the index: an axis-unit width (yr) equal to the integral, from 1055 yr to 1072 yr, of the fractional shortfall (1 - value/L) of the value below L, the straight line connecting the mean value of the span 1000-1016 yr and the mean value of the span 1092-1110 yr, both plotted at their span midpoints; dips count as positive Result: -1.8 yr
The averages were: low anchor 397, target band 491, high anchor 473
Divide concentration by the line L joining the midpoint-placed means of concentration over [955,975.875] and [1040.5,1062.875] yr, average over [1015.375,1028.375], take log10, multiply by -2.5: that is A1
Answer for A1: 0.21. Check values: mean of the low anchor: 707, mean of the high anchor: 442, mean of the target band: 439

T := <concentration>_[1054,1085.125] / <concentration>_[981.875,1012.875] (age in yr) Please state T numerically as 1.09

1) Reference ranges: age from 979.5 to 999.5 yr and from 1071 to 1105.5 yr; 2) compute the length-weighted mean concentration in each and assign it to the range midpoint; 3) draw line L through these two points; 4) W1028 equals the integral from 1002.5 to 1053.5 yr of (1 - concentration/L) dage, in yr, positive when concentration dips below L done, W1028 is 8.0 yr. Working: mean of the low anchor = 519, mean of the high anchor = 492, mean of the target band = 428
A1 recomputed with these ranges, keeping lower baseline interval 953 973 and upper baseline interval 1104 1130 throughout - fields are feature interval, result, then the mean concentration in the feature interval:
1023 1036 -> 0.36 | 429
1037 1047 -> 0.25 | 456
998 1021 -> 0.46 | 413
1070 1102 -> -0.01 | 498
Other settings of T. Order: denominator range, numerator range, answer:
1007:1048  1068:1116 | 1.13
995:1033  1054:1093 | 1.18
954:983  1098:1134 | 0.64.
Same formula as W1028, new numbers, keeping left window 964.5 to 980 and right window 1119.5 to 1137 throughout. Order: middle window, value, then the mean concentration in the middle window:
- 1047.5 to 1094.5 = 1.9 yr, 484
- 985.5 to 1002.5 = 4.1 yr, 479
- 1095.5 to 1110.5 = -0.6 yr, 472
